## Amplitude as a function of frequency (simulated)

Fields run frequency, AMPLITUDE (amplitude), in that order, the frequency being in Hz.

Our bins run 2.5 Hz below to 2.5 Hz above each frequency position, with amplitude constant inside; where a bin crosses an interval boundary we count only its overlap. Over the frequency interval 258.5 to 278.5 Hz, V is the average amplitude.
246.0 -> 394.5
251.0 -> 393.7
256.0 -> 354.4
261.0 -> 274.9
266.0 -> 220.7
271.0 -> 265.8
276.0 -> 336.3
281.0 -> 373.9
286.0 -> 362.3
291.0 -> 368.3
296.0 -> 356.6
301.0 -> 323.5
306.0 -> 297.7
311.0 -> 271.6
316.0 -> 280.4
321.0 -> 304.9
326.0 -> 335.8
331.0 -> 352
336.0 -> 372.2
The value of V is 274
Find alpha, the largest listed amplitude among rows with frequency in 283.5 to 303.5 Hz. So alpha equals 368.3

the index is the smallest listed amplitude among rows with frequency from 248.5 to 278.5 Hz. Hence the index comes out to 220.7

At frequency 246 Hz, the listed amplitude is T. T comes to 394.5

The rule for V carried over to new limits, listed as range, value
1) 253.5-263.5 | 315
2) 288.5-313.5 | 324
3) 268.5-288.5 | 335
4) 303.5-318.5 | 283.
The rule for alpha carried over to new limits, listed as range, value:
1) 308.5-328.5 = 335.8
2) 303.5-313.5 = 297.7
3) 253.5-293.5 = 373.9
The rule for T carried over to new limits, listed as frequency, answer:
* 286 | 362.3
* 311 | 271.6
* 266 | 220.7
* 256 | 354.4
